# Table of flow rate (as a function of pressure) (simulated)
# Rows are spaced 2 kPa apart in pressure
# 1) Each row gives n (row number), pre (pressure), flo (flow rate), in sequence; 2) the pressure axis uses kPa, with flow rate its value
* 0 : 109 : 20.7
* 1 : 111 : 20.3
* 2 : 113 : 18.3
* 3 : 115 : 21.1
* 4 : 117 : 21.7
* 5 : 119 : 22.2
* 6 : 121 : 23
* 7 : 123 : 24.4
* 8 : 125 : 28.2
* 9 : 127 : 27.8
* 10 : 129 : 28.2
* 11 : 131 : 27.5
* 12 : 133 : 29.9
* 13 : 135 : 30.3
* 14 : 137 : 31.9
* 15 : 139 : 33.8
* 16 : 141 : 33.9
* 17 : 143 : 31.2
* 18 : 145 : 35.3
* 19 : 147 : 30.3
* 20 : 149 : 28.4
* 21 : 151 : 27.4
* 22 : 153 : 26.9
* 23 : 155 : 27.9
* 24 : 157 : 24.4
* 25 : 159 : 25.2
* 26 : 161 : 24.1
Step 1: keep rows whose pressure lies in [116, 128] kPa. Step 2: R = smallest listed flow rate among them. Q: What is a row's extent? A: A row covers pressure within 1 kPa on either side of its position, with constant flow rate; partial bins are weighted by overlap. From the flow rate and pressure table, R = 21.7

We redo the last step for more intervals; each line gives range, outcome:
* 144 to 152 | 27.4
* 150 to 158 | 24.4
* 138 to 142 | 33.8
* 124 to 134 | 27.5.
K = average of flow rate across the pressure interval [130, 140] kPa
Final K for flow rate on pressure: 30.7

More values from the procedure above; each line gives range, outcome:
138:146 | 33.5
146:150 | 29.4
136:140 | 32.8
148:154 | 27.6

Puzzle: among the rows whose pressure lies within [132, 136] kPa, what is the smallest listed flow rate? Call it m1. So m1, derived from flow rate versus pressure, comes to 29.9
